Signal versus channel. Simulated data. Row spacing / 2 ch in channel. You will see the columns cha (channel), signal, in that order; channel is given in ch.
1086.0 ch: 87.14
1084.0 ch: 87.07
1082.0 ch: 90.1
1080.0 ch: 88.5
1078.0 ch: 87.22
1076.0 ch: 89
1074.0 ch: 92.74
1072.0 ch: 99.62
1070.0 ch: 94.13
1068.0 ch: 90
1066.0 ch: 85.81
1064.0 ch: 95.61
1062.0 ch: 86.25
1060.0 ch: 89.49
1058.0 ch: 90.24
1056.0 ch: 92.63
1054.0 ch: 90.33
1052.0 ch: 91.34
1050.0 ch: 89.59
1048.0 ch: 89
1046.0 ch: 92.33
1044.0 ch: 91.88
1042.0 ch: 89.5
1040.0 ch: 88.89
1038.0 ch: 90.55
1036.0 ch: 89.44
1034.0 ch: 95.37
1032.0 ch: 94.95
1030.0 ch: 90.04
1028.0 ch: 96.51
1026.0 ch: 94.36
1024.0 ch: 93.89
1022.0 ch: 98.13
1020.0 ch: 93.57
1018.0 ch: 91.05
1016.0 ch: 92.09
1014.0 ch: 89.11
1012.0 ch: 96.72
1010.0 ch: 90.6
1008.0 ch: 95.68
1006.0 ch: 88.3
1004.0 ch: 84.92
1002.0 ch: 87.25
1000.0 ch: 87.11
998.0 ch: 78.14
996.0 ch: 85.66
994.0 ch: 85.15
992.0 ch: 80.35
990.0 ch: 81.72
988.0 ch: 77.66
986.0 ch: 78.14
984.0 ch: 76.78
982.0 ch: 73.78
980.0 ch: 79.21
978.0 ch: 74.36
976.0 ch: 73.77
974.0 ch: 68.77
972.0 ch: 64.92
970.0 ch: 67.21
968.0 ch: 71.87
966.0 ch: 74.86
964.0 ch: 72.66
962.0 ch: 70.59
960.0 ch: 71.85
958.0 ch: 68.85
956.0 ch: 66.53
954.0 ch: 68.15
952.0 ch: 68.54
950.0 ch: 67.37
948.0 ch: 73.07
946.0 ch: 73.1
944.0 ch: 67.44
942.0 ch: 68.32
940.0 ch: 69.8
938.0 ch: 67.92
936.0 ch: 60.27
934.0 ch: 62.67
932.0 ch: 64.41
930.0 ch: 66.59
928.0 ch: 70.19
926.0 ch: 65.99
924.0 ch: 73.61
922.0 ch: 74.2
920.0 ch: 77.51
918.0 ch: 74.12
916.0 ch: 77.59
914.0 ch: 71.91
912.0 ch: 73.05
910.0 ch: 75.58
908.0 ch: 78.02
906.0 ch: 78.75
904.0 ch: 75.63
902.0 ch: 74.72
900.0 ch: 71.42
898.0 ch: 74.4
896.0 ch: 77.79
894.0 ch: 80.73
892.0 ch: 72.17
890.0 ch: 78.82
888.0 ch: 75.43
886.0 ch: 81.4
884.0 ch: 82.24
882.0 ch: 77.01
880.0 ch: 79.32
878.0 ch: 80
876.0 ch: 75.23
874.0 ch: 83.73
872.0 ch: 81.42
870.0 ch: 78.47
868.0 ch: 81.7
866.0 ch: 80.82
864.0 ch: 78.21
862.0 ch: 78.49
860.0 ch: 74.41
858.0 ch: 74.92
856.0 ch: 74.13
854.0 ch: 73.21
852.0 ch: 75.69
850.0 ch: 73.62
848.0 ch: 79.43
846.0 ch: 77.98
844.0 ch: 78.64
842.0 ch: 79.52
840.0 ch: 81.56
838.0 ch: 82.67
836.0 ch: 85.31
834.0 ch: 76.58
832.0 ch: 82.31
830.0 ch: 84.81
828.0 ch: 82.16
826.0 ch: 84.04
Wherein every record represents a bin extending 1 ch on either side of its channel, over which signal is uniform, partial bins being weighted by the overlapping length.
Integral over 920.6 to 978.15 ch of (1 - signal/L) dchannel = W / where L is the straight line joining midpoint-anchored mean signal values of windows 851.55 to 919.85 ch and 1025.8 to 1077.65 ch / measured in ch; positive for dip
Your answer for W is 9.3 ch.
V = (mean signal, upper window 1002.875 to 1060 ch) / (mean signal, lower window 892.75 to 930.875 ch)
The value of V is 1.23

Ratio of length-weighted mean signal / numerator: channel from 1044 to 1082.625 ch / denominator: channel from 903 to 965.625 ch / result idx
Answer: 1.28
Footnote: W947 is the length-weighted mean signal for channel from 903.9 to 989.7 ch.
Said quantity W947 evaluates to 71.6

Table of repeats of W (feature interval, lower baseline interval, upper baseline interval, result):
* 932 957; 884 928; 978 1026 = 3.8 ch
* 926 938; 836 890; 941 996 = 1.6 ch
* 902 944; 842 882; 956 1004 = 3.1 ch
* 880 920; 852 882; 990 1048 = 2.1 ch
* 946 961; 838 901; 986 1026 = 2.6 ch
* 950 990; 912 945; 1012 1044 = 3.6 ch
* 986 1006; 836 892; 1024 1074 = 1.1 ch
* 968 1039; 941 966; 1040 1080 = -4.6 ch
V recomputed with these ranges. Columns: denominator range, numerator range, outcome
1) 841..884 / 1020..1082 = 1.17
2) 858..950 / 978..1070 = 1.19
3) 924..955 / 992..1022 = 1.31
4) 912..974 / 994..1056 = 1.30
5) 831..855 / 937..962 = 0.88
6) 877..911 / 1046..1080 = 1.18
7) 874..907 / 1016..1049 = 1.19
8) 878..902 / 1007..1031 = 1.21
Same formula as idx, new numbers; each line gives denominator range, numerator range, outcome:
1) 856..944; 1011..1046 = 1.24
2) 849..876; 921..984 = 0.90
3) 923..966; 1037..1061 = 1.32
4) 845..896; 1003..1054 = 1.18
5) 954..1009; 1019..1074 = 1.19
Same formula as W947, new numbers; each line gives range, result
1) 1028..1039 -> 92.5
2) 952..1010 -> 77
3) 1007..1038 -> 93.3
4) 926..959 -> 67.6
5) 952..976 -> 69.8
